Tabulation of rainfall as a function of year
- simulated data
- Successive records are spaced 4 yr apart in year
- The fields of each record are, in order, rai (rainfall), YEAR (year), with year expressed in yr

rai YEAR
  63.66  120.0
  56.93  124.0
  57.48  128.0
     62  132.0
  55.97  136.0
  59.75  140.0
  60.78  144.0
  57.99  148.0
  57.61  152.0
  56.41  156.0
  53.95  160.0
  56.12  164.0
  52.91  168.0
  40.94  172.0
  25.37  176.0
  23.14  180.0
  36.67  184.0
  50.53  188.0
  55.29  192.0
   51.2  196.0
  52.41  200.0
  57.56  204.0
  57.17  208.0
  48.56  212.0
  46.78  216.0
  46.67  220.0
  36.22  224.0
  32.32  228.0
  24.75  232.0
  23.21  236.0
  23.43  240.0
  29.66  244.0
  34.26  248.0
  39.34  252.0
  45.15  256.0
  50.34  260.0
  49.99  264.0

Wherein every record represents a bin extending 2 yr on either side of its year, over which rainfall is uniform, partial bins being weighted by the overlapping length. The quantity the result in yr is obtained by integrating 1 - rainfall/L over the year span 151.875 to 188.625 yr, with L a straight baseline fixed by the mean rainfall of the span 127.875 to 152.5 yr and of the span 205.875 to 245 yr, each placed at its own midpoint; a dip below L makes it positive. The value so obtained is 5.1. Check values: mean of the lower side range 59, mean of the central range 44.5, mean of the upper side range 37.1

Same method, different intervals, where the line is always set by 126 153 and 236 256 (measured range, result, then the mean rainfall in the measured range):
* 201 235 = -3.2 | 43.4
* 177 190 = 3.2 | 35.9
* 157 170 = -0.4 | 54.5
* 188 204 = -3.1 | 53.2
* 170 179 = 3.3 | 32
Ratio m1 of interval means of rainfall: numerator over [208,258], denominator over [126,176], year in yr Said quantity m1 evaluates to 0.7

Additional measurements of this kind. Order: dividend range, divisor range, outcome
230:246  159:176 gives 0.53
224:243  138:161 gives 0.47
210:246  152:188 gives 0.78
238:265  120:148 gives 0.65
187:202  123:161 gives 0.90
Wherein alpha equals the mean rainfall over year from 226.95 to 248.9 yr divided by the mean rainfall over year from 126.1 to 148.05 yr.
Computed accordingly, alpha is 0.46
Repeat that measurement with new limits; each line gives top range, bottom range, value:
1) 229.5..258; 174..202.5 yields 0.74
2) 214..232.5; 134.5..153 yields 0.66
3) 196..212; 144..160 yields 0.95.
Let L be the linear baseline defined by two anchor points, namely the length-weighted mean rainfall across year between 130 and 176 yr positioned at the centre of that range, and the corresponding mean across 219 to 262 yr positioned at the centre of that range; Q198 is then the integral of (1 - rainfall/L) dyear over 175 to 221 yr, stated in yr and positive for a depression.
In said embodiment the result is -2.8 yr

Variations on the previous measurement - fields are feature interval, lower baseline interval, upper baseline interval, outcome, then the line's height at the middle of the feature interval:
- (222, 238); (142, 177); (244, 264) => 5.5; 44.4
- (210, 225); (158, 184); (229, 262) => -3.4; 36.7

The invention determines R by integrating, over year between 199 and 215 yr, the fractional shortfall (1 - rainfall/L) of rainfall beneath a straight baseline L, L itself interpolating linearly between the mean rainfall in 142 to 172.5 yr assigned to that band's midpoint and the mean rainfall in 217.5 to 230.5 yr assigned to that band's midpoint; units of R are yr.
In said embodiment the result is -4.1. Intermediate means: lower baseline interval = 55.3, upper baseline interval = 38.2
